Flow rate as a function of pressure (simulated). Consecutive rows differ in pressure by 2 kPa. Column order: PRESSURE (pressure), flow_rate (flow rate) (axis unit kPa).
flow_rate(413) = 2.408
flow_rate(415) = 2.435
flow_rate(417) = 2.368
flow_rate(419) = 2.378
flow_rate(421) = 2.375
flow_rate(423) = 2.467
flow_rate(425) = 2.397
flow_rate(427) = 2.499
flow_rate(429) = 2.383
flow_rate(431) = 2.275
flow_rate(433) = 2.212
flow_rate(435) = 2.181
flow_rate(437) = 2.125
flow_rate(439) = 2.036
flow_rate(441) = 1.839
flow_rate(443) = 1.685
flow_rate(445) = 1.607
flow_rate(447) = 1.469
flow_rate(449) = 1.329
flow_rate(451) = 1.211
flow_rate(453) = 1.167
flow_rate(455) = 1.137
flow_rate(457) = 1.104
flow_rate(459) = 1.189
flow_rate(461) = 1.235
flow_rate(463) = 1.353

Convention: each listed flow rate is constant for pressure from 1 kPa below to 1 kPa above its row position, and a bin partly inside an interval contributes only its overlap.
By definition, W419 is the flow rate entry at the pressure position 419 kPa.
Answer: 2.378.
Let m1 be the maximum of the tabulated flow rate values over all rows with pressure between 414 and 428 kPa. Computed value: 2.499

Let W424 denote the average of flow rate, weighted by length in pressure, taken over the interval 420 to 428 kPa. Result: 2.43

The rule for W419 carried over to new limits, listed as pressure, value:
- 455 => 1.137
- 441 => 1.839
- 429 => 2.383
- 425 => 2.397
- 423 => 2.467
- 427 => 2.499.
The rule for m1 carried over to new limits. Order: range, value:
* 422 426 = 2.467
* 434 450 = 2.181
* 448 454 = 1.329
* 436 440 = 2.125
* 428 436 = 2.383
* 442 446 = 1.685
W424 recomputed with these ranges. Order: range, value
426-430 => 2.44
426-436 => 2.31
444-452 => 1.4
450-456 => 1.17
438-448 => 1.73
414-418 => 2.4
